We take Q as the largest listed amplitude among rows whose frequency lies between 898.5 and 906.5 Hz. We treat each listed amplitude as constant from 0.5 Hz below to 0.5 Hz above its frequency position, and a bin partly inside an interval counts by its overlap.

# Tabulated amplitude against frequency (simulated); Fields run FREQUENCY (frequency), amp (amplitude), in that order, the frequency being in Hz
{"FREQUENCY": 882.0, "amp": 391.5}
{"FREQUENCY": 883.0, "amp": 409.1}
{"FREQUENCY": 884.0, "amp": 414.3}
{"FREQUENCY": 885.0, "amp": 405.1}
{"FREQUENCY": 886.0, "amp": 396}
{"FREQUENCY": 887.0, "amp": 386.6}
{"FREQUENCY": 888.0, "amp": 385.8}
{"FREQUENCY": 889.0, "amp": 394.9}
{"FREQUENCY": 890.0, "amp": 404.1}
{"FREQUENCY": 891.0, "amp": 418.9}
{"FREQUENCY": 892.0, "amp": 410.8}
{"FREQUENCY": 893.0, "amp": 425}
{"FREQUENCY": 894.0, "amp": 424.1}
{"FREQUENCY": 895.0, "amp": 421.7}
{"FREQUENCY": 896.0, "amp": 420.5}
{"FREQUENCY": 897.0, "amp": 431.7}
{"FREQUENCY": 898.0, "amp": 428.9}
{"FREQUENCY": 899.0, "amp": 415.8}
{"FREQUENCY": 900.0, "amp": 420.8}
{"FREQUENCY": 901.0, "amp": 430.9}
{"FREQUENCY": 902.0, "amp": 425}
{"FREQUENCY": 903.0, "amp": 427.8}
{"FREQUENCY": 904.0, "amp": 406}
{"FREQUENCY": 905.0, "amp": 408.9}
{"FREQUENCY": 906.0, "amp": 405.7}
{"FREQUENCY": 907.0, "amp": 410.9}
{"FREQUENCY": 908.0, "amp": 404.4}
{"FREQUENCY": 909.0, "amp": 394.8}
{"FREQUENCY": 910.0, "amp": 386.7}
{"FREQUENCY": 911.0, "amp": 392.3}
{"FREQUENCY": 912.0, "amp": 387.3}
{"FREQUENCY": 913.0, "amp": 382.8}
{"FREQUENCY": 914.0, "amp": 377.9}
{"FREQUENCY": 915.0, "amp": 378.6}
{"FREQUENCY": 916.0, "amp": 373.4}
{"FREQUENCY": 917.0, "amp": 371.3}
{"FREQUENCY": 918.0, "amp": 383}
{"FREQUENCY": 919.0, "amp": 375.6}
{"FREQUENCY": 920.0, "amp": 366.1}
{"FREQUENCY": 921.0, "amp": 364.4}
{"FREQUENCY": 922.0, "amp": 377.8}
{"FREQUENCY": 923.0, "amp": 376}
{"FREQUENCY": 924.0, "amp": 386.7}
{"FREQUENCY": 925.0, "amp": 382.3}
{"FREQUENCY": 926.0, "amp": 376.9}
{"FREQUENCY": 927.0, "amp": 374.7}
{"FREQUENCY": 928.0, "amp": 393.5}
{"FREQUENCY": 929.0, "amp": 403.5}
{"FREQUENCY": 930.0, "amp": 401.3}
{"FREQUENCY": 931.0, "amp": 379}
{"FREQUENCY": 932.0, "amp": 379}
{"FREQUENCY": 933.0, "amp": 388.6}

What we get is 430.9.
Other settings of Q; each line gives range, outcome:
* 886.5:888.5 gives 386.6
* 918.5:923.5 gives 377.8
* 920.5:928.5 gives 393.5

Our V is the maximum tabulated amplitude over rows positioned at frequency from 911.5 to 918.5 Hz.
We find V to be 387.3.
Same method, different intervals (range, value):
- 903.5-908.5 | 410.9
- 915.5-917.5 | 373.4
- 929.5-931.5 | 401.3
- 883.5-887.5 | 414.3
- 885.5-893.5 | 425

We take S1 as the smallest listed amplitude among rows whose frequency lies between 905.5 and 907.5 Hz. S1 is 405.7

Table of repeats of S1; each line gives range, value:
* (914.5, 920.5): 366.1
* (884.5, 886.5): 396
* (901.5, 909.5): 394.8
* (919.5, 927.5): 364.4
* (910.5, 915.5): 377.9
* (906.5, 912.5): 386.7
